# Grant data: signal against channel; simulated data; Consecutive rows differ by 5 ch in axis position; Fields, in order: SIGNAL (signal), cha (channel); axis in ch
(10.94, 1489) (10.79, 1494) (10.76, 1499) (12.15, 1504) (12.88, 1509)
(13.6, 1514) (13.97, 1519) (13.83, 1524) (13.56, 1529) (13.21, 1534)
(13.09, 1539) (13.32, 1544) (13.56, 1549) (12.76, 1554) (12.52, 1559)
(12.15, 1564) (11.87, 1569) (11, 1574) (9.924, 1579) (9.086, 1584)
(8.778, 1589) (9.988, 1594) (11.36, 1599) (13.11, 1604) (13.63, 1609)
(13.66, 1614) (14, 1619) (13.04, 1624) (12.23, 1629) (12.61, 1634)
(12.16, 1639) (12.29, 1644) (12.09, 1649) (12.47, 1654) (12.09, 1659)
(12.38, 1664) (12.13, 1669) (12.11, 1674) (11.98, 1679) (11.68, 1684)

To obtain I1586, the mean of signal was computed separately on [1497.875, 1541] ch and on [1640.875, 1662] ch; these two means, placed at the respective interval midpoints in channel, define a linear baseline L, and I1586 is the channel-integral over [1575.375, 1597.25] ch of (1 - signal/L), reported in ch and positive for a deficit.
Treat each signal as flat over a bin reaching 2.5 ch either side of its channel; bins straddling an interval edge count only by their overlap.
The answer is 5.3 ch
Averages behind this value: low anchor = 13.1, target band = 9.59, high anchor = 12.2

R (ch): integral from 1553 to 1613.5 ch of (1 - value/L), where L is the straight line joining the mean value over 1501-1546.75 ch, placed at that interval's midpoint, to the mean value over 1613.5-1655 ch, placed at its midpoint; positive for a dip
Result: 7.3 ch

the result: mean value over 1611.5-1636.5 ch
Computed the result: 13.1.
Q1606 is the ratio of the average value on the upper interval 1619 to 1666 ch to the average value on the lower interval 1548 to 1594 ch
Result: 1.12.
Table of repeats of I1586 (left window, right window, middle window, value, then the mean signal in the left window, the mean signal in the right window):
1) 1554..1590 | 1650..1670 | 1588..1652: -3.4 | 11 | 12.3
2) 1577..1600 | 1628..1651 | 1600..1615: -3.6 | 9.73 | 12.3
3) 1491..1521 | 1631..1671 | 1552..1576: 0.4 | 12.3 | 12.3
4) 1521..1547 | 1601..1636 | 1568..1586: 3.9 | 13.4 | 13.2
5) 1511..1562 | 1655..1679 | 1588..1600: 2.6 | 13.3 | 12.2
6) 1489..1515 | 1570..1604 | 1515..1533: -3.6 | 11.8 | 10.3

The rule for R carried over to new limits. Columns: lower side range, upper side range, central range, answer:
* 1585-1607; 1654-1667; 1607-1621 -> -3.2 ch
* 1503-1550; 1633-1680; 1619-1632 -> -0.4 ch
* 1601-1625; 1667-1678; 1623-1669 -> 1.3 ch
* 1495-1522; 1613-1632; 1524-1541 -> -0.9 ch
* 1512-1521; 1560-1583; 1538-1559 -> -1.4 ch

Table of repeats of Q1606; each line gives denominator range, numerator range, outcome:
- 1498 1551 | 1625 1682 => 0.93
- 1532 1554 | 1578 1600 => 0.73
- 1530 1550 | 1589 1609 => 0.86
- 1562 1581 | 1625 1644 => 1.10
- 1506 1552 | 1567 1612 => 0.82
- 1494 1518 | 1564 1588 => 0.86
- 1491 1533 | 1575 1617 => 0.88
